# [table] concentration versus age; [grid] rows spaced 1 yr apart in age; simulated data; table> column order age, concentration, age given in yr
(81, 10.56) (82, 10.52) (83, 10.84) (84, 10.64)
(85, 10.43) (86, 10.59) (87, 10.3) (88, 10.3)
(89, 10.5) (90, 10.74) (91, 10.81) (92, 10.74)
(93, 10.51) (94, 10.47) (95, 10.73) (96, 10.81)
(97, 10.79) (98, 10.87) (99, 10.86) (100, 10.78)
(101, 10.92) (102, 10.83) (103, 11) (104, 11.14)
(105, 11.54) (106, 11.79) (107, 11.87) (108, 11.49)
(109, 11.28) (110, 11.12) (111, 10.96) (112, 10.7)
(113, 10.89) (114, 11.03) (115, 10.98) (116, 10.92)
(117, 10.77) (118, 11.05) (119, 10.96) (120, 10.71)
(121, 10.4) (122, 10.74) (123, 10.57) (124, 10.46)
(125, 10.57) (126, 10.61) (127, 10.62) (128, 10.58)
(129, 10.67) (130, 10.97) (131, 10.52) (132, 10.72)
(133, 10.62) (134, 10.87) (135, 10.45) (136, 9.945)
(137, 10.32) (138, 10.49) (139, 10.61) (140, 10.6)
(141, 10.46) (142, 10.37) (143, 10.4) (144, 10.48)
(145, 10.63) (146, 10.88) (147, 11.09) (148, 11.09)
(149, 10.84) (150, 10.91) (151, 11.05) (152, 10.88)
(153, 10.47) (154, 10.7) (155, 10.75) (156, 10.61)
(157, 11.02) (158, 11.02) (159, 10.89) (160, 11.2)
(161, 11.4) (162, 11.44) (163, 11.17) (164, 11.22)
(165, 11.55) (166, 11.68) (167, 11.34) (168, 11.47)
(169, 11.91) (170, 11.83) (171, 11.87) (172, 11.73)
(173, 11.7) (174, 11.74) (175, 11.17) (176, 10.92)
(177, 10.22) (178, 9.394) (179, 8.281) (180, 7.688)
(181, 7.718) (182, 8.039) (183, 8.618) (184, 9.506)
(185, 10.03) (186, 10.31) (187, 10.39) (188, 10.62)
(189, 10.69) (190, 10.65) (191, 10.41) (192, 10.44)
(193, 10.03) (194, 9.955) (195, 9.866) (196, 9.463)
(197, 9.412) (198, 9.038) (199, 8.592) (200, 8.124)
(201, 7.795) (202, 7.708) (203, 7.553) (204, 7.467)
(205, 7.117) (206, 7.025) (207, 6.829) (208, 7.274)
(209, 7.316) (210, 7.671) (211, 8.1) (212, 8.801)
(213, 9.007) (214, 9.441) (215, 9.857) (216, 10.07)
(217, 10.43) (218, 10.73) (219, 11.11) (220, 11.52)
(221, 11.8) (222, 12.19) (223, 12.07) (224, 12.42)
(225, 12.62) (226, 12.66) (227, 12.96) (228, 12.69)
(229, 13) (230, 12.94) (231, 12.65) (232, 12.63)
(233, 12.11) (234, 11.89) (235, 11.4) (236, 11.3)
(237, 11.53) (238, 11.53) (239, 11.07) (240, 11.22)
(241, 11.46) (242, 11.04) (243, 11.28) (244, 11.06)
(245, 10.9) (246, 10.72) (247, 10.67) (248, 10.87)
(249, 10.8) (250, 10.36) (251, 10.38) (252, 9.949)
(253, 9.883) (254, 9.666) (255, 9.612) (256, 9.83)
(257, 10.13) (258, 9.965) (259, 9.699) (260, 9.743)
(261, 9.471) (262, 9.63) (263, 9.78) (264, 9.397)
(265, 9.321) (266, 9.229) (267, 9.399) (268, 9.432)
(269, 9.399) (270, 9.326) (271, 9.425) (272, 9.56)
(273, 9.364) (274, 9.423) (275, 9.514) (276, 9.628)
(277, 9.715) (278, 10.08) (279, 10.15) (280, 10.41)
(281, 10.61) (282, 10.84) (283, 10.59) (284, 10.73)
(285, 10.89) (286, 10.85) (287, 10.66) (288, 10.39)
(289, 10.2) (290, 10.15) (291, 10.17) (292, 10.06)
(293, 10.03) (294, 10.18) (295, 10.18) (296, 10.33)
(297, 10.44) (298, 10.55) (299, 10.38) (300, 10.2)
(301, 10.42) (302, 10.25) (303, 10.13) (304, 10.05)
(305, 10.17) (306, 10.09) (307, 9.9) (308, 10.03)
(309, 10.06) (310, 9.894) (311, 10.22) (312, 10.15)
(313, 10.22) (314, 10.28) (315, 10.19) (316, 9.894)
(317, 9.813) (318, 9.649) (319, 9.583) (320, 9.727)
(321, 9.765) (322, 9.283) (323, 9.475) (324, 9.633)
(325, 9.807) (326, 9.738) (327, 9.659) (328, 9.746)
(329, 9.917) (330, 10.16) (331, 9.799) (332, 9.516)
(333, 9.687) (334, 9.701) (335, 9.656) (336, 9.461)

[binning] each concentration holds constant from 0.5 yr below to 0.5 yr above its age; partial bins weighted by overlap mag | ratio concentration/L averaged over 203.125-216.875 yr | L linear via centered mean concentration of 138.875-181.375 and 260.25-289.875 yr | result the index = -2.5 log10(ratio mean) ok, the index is 0.26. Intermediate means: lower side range 10.8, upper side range 9.91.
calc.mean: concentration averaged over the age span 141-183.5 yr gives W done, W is 10.7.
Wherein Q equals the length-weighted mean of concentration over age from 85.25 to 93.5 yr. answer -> 10.6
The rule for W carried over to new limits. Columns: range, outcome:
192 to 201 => 9.29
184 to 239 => 10.2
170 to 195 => 10.1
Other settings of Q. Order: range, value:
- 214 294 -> 10.7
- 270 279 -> 9.61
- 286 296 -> 10.3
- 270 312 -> 10.2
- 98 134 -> 10.9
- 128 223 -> 10.1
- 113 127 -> 10.8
